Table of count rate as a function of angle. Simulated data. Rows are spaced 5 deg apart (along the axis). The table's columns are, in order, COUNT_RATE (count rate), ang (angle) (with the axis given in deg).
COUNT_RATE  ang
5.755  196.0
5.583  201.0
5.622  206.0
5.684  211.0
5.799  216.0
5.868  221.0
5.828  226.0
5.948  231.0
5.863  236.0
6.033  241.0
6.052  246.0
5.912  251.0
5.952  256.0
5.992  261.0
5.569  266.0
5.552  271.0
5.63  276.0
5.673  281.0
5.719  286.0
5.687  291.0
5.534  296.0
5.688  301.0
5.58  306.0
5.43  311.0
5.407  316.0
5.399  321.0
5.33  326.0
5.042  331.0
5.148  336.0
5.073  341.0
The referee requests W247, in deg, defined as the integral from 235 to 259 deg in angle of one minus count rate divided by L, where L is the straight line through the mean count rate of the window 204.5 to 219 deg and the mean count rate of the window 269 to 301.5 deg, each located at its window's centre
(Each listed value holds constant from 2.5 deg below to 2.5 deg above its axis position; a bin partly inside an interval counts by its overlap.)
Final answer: -1.2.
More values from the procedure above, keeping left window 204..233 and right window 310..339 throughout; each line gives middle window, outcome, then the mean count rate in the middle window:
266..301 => -1.0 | 5.63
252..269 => -0.7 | 5.84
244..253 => -0.5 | 5.98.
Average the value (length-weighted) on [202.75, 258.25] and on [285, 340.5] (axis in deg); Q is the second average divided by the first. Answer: 0.93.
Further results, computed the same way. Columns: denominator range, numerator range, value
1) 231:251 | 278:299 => 0.95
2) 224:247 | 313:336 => 0.89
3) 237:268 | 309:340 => 0.89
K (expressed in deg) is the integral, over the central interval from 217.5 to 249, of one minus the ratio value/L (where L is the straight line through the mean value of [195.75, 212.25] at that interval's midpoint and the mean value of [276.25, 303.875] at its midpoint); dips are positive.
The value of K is -1.55 deg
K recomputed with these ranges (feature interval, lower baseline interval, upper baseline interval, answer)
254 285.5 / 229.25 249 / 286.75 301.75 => 0.4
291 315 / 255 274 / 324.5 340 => -0.7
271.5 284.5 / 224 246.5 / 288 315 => 0.1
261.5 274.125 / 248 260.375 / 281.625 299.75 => 0.4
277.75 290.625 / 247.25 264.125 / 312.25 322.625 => 0.0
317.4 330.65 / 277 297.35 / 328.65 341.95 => -0.2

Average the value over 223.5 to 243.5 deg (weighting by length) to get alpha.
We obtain 5.92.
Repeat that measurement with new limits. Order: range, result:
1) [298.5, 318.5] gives 5.53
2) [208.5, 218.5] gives 5.74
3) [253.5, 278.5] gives 5.74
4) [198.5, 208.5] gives 5.6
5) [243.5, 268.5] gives 5.9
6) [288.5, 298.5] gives 5.61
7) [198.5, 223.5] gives 5.71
